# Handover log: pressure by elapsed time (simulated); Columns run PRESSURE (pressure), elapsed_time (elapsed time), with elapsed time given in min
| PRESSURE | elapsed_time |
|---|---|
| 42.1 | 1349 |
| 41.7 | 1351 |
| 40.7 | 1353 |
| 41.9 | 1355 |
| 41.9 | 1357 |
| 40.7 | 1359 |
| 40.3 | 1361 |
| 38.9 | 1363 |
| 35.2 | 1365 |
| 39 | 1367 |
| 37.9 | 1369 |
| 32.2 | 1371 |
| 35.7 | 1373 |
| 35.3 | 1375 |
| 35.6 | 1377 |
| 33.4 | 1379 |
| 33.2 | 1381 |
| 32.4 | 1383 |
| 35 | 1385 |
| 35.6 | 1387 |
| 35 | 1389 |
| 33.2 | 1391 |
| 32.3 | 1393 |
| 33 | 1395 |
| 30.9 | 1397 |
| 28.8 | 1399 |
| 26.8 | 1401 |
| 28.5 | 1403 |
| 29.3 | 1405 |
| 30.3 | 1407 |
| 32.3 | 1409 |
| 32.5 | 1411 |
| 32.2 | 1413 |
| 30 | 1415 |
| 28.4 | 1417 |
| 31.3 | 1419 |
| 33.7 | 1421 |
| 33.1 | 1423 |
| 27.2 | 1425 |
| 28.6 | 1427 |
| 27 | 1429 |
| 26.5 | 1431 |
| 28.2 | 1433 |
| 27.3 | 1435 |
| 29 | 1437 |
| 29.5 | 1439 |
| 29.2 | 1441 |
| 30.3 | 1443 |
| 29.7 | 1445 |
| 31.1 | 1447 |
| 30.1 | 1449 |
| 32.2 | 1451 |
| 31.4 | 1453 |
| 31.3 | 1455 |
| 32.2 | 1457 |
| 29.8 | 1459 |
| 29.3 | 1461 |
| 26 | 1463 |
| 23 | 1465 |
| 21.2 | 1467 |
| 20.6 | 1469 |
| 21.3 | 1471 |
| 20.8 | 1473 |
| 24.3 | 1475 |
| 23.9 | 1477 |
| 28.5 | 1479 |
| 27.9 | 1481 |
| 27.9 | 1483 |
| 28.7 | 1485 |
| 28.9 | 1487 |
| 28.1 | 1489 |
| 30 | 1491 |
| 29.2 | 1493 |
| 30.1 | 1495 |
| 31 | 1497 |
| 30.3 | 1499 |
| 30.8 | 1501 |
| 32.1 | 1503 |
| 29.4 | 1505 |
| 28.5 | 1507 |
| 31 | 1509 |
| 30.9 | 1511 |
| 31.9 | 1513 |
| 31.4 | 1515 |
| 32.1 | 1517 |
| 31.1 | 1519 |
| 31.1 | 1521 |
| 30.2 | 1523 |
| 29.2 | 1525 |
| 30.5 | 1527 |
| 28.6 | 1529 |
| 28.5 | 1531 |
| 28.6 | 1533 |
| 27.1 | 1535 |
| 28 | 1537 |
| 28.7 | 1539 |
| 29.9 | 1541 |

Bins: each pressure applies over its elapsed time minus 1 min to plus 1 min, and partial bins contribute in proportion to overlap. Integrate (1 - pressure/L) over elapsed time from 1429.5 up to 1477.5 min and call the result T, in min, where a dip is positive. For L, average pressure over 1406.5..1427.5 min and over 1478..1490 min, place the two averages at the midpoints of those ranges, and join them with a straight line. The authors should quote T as 3.4 min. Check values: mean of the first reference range 30.9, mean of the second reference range 28.3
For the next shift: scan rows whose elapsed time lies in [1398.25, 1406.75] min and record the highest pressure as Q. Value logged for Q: 29.3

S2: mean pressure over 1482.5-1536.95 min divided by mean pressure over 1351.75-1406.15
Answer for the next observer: 0.86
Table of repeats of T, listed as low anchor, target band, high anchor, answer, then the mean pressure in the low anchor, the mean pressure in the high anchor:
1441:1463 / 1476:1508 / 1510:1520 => 2.1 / 30.5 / 31.5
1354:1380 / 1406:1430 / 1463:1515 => 2.1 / 37.5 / 27.7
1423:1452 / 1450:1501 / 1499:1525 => 4.1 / 29.1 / 30.8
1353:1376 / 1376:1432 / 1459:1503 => 5.1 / 38.2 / 26.9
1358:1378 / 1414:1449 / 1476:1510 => 3.8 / 37.1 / 29.2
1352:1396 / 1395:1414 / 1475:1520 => 2.4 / 36.3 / 29.6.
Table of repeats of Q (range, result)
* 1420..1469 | 33.7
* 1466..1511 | 32.1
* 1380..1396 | 35.6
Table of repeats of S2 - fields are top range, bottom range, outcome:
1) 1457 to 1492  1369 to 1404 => 0.79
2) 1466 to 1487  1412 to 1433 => 0.83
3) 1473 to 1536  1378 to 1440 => 0.95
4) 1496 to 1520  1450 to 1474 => 1.16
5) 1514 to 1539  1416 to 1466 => 1.01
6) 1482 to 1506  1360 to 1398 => 0.85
